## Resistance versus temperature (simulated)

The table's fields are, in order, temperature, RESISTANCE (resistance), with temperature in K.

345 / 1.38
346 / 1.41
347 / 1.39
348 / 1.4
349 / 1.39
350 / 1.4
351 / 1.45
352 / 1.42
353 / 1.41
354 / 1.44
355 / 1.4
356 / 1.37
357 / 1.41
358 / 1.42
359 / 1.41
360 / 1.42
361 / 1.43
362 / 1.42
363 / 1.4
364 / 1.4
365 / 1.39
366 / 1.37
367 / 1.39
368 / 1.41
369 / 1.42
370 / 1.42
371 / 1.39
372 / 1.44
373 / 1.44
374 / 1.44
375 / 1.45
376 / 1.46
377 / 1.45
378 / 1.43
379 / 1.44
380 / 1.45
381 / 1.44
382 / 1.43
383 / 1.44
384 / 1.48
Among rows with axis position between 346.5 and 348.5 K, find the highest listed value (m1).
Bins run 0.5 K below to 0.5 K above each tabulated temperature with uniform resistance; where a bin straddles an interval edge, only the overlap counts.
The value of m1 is 1.4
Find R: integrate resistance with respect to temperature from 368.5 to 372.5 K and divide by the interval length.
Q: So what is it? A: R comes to 1.42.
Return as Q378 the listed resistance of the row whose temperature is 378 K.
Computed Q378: 1.43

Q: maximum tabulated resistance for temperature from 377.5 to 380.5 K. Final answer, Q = 1.45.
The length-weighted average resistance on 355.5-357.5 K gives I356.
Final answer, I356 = 1.39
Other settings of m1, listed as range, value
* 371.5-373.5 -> 1.44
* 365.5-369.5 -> 1.42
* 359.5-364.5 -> 1.43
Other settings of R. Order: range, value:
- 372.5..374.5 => 1.44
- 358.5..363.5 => 1.42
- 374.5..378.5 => 1.45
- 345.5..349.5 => 1.4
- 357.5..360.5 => 1.42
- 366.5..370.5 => 1.41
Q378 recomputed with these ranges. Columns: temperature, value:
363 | 1.4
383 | 1.44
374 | 1.44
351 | 1.45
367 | 1.39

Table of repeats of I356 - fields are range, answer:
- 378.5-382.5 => 1.44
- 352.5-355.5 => 1.42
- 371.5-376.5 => 1.45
